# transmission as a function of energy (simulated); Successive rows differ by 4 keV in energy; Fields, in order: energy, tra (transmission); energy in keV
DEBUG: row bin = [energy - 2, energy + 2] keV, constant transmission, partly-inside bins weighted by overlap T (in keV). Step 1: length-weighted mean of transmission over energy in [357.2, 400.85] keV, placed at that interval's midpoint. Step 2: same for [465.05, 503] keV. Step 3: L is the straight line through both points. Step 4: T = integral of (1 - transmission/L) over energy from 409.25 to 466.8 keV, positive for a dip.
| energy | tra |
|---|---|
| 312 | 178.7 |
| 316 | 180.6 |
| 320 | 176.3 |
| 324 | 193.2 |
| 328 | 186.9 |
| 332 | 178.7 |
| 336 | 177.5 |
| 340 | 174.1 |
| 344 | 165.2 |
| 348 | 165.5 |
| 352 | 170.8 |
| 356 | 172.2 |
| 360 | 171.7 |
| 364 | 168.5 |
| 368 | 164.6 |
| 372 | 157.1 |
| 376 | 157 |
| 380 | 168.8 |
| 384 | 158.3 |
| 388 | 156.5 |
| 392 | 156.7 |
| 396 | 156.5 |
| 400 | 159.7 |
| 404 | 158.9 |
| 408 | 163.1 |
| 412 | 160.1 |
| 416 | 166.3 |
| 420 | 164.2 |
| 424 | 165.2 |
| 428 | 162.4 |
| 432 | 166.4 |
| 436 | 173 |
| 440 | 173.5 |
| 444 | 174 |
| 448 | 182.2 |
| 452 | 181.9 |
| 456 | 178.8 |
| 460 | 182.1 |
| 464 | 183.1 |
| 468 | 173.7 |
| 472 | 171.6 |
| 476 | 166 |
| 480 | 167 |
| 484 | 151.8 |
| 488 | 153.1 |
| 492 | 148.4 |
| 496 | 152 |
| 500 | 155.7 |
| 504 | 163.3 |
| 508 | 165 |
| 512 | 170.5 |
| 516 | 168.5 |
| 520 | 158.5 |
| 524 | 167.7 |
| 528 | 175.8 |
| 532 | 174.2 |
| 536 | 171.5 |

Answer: -4.0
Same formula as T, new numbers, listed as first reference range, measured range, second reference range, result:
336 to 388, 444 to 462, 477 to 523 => -2.1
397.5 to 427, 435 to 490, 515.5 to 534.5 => -2.3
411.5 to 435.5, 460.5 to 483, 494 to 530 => -1.0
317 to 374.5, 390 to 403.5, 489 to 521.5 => 0.9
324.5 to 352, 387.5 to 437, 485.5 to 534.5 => 2.2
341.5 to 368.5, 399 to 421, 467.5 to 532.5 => 0.6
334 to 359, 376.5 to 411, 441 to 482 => 2.7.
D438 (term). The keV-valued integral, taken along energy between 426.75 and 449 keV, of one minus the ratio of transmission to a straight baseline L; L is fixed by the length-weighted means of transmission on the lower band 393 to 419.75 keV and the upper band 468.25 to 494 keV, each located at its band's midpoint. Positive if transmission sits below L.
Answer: -1.5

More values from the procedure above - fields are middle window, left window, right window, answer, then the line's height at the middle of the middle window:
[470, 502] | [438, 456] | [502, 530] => 2.5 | 172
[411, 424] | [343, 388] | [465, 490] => 0.1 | 165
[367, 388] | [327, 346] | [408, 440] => 1.3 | 171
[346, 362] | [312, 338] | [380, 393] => 0.1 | 171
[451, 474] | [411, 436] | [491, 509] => -2.5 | 161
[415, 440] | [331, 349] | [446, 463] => 1.7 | 179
